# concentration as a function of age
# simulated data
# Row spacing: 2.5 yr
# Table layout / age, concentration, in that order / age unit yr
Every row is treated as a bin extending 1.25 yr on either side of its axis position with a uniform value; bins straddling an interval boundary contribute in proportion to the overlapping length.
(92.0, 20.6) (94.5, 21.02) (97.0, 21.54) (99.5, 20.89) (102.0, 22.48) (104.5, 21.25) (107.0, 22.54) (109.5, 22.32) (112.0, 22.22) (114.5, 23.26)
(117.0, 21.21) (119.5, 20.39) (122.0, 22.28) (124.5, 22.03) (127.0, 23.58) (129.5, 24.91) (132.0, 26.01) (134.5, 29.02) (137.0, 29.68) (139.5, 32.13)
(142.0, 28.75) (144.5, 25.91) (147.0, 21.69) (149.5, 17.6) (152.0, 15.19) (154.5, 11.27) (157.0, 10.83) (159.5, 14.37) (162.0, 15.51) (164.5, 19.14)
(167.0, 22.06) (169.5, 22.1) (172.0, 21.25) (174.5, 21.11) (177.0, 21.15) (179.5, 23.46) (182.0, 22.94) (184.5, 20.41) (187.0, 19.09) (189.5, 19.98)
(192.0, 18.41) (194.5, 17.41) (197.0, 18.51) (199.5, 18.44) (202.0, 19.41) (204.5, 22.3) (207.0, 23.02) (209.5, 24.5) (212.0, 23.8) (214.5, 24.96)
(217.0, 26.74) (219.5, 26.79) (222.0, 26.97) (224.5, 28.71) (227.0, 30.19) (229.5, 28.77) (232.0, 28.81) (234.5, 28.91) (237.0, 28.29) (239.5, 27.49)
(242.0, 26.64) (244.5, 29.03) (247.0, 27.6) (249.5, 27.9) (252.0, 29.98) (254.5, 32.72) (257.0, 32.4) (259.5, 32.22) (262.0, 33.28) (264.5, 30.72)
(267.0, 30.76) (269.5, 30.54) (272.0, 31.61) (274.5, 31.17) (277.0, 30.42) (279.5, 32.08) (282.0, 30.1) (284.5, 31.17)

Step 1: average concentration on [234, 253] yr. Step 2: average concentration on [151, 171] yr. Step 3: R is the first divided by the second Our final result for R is 1.72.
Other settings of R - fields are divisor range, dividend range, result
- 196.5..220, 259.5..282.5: 1.37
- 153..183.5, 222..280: 1.60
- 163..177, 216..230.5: 1.33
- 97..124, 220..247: 1.29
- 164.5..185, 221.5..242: 1.31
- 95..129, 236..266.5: 1.36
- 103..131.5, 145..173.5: 0.78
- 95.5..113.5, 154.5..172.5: 0.79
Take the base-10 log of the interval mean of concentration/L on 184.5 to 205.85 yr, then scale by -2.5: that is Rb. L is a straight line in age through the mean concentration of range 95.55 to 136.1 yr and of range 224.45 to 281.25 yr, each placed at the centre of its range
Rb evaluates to 0.37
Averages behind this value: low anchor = 22.9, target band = 19.3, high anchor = 30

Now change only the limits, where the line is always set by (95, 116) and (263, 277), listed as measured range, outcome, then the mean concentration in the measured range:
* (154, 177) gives 0.377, 17.9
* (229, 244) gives 0.036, 28.2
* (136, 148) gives -0.157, 27.7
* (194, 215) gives 0.270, 21.4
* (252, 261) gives -0.067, 32.1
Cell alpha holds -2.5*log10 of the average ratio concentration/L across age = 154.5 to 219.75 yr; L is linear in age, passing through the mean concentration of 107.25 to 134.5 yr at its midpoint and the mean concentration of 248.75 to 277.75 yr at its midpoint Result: 0.30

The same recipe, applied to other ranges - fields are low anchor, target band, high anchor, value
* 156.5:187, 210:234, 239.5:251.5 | -0.08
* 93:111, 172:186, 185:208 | -0.09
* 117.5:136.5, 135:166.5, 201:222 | 0.18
